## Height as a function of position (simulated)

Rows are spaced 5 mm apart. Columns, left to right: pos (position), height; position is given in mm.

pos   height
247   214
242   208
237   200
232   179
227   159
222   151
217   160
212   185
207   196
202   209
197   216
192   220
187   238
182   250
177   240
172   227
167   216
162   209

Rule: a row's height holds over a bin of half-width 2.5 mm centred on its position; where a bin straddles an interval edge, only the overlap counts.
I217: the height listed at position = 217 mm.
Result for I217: 160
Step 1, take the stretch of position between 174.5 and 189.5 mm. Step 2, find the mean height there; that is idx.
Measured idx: 243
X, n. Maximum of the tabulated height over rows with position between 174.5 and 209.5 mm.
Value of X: 250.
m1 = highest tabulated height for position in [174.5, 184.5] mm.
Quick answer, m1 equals 250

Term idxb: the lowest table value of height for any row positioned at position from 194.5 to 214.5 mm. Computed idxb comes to 185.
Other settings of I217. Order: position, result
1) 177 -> 240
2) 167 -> 216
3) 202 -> 209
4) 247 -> 214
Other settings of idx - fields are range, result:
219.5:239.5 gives 172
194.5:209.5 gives 207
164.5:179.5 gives 228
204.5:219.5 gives 180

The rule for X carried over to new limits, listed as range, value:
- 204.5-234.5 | 196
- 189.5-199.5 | 220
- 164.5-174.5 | 227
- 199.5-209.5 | 209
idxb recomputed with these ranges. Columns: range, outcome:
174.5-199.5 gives 216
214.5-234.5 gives 151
